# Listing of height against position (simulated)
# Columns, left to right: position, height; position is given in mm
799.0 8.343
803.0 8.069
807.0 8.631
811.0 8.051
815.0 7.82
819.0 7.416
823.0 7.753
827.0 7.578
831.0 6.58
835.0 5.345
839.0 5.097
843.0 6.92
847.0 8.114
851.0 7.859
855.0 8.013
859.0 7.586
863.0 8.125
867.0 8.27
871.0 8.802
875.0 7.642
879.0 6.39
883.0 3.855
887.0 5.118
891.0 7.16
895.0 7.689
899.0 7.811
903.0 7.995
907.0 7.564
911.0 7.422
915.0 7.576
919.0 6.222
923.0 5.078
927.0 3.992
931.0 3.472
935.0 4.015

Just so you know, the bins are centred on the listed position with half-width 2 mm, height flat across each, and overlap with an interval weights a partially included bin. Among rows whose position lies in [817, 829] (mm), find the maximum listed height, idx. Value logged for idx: 7.753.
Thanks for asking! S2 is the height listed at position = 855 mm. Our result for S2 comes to 8.013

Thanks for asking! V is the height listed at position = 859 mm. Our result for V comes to 7.586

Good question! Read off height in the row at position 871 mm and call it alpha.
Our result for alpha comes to 8.802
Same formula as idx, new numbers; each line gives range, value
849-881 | 8.802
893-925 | 7.995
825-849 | 8.114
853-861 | 8.013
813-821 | 7.82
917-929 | 6.222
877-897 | 7.689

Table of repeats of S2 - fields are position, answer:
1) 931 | 3.472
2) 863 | 8.125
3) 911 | 7.422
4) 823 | 7.753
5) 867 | 8.27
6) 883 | 3.855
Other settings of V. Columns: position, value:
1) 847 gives 8.114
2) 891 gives 7.16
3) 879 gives 6.39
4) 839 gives 5.097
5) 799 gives 8.343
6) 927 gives 3.992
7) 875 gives 7.642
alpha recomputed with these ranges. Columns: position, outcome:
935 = 4.015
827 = 7.578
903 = 7.995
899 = 7.811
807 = 8.631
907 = 7.564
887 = 5.118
